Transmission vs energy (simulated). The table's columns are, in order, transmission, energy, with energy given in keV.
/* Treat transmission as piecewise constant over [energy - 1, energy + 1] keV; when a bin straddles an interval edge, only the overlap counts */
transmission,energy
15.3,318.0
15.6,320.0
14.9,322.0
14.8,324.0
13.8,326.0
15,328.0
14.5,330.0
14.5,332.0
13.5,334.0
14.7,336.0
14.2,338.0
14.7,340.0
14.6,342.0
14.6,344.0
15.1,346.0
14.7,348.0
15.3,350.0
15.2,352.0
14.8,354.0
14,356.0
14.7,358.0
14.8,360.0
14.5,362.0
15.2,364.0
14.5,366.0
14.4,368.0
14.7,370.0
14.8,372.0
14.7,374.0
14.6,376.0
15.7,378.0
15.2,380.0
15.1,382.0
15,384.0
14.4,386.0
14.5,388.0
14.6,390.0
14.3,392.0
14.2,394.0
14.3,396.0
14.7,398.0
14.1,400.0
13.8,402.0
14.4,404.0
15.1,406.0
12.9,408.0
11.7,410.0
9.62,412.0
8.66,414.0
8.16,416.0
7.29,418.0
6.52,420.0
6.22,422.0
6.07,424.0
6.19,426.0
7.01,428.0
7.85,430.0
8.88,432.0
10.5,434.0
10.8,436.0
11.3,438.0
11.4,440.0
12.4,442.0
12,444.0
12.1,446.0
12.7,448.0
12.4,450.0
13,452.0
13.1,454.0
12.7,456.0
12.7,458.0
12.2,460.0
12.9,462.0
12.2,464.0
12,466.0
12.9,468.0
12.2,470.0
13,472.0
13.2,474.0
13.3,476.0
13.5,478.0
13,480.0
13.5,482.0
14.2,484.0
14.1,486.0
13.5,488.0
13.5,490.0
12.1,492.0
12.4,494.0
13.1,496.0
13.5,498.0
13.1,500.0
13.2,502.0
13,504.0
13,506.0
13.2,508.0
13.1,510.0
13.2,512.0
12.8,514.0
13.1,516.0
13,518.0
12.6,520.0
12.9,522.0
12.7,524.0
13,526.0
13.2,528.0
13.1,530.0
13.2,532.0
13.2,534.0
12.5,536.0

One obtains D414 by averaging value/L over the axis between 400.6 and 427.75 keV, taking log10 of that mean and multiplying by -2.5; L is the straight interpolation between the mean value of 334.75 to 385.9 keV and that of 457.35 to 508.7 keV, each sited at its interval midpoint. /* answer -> 0.40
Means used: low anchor 14.8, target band 9.73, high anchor 13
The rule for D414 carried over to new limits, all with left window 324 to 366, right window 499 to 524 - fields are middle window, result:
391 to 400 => -0.02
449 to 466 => 0.08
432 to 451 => 0.18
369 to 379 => -0.04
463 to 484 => 0.04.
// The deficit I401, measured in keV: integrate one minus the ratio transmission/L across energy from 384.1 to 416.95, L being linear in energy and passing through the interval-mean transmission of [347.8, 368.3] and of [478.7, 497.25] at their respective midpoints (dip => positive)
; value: 2.6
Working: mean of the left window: 14.7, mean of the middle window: 13.1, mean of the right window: 13.3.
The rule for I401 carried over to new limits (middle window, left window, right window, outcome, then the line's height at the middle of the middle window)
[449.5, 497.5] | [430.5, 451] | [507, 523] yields -3.5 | 12.1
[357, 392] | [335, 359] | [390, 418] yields -2.7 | 13.7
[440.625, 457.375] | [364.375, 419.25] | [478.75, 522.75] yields 1.0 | 13.3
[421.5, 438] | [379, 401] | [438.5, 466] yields 6.2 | 13.2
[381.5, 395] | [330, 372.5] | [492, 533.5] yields -0.3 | 14.3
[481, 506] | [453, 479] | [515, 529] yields -0.8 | 12.8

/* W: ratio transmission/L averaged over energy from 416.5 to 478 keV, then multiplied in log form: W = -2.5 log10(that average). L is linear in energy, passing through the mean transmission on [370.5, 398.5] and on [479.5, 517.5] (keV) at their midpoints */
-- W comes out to 0.26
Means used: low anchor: 14.7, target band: 10.9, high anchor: 13.2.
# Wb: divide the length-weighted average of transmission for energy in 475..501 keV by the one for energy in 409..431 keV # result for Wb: 1.71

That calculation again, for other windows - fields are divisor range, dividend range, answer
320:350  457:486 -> 0.89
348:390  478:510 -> 0.89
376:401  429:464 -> 0.80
